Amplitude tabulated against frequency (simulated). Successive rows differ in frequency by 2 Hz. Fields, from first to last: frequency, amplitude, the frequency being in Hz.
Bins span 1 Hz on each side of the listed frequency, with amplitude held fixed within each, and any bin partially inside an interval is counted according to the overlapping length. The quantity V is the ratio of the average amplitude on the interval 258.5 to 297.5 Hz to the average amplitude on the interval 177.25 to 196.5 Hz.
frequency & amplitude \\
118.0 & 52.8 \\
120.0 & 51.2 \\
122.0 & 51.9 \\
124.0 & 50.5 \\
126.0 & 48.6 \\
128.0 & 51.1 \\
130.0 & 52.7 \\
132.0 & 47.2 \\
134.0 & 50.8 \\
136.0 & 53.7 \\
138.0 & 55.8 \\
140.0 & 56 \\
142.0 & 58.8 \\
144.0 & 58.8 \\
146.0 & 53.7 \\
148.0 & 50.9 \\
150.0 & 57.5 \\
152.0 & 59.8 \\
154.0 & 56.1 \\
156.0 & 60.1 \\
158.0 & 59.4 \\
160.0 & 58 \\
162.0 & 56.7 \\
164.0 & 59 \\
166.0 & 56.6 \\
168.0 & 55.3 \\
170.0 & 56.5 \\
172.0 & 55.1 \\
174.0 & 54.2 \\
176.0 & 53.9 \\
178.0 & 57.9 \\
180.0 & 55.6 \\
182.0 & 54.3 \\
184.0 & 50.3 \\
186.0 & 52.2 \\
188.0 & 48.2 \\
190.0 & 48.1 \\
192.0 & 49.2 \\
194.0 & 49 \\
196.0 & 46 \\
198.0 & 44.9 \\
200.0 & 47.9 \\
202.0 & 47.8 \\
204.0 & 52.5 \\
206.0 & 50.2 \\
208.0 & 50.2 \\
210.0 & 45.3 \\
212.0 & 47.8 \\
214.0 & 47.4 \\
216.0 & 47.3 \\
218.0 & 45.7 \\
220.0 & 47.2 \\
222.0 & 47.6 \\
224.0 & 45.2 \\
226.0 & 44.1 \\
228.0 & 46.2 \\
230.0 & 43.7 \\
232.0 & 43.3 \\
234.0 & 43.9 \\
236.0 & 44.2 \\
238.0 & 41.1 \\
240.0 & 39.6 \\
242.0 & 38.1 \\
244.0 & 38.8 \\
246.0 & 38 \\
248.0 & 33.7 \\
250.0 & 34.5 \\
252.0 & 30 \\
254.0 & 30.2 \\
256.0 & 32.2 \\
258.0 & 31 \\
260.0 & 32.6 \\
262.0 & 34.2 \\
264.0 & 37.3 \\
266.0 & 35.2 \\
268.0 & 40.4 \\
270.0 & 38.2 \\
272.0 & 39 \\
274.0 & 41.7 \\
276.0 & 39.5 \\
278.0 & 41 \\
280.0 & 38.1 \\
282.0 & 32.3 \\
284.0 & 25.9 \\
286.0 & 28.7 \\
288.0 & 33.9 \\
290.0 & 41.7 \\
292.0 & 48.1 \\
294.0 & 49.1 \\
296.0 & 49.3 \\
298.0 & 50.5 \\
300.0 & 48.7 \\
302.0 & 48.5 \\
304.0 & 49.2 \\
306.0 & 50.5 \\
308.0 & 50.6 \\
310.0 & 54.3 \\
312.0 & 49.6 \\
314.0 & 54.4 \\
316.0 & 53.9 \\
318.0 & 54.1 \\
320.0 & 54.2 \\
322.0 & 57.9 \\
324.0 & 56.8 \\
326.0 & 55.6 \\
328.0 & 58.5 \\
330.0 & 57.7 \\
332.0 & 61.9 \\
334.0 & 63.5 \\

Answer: 0.7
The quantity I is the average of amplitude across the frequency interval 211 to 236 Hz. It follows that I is 45.7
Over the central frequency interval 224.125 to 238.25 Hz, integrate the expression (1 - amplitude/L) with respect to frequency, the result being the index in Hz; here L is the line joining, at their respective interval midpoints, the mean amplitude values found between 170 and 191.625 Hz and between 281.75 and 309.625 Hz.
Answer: 1.4 Hz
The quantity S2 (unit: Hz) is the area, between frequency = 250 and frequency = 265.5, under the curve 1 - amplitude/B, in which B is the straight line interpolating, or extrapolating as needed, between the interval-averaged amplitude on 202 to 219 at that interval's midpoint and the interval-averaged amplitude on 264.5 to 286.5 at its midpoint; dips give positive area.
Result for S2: 2.7 Hz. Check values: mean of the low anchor 48.3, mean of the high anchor 36.6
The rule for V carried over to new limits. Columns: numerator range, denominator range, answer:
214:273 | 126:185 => 0.72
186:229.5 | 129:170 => 0.85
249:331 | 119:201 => 0.82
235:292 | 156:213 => 0.69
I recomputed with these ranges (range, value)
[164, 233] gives 49.7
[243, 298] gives 37.1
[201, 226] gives 47.7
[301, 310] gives 50.2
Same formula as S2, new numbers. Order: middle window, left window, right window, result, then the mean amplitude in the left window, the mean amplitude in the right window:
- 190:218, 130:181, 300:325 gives 3.5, 55.8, 52.7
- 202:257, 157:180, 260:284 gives 3.3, 56.6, 37.2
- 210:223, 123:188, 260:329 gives 0.9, 54.8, 45.1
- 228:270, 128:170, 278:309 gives 8.6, 55.7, 42.9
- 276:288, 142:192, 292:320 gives 4.2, 55.3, 51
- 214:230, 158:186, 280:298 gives 0.8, 55.7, 39.3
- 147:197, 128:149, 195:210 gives -3.4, 53.7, 48.3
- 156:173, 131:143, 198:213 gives -1.8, 53.7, 48.6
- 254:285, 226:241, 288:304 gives 6.7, 43.2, 47.2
